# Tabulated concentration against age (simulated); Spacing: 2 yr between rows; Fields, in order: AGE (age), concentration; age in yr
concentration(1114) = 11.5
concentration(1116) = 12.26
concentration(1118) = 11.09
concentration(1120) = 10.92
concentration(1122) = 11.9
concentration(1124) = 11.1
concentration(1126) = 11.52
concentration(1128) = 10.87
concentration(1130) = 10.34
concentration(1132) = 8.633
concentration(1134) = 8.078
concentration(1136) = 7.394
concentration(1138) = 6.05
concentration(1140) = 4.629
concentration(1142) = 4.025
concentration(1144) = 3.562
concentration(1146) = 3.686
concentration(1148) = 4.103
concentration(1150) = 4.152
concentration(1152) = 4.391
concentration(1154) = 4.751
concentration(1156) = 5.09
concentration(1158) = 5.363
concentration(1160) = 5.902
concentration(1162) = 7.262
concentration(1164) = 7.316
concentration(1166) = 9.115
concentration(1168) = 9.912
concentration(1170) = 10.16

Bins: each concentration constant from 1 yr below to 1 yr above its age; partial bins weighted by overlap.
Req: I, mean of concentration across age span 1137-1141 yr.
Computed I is 5.34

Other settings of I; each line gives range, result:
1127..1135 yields 9.48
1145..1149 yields 3.89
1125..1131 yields 10.9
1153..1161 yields 5.28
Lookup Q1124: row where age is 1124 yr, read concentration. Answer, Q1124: 11.1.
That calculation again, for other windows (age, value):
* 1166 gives 9.115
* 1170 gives 10.16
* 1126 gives 11.52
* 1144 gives 3.562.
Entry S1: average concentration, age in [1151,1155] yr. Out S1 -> 4.57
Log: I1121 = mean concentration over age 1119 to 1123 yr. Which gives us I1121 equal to 11.4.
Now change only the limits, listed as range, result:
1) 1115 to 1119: 11.7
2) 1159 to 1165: 6.83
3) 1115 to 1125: 11.5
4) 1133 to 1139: 7.17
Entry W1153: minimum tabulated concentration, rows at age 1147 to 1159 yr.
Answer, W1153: 4.103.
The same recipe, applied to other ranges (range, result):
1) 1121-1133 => 8.633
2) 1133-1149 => 3.562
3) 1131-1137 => 7.394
